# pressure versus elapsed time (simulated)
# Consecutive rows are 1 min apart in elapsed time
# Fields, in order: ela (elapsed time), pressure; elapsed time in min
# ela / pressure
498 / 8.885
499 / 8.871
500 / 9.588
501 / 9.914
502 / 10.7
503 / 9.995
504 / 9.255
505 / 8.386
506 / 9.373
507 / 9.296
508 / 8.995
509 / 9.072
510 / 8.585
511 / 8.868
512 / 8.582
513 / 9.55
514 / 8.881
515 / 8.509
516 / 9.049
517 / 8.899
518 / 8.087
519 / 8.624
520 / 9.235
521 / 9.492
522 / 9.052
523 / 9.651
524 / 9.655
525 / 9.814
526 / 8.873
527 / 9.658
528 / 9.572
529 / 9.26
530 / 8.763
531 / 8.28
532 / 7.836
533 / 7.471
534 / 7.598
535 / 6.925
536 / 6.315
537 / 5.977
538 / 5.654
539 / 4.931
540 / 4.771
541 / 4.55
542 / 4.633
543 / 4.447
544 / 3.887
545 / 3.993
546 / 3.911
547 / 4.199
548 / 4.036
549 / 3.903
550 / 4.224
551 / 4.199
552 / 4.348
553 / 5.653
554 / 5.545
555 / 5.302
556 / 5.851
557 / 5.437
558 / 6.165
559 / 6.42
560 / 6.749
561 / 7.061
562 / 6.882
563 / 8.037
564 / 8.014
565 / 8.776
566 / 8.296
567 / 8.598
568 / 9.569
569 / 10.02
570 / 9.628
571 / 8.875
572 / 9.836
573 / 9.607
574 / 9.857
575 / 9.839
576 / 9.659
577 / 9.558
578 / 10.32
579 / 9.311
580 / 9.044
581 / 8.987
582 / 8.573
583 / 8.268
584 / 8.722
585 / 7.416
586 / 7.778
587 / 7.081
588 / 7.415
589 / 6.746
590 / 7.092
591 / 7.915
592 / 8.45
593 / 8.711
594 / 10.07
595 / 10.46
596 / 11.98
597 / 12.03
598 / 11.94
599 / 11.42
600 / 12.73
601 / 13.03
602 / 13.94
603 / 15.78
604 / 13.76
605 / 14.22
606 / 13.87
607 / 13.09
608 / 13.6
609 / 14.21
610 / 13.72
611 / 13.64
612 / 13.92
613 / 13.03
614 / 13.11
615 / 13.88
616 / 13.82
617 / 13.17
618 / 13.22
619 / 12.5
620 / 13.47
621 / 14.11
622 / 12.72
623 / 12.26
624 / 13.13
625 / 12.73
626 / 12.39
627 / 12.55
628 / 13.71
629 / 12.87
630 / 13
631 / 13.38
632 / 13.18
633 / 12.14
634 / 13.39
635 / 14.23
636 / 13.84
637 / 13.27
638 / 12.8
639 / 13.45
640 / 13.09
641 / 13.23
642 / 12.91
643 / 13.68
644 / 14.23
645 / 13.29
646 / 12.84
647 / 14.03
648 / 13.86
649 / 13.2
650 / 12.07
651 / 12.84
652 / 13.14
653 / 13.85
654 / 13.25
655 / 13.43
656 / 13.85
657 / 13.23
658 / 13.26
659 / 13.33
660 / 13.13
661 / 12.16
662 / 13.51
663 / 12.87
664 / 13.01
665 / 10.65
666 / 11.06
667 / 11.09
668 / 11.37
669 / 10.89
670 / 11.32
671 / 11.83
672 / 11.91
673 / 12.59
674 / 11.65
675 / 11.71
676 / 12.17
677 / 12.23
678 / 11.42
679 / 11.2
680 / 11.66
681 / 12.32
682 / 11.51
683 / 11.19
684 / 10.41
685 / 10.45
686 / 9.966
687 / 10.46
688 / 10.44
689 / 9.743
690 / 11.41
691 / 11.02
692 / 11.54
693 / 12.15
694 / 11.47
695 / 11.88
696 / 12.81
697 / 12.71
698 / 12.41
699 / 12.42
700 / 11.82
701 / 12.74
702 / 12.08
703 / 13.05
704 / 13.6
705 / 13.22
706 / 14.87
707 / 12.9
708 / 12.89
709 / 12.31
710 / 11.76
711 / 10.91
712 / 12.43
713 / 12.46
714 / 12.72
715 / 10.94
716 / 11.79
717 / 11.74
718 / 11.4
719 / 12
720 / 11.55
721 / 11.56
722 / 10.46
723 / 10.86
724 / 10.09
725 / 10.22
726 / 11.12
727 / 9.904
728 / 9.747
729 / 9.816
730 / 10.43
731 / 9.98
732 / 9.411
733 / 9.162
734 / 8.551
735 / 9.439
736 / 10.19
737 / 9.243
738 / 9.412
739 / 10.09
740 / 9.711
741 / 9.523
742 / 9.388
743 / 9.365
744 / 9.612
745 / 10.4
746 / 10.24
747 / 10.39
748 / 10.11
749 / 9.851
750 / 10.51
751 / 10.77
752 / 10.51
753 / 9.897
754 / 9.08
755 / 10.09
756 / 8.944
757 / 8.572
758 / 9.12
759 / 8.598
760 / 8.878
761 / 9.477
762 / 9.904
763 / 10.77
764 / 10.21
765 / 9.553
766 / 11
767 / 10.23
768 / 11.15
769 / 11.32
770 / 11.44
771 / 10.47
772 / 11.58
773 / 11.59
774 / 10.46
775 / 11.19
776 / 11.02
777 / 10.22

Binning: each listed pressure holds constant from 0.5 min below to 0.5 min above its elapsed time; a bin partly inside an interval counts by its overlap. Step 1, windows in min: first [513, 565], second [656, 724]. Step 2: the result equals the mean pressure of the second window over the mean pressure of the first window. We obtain 1.7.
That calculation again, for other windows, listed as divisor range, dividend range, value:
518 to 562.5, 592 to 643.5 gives 1.97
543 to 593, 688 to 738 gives 1.56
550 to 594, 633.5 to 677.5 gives 1.62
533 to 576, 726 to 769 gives 1.50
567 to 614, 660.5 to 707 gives 1.11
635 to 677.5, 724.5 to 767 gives 0.77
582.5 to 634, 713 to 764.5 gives 0.85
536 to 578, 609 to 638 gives 1.99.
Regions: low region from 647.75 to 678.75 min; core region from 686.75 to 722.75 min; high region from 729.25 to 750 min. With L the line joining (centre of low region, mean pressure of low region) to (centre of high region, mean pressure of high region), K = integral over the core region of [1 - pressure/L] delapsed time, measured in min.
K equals -3.41 min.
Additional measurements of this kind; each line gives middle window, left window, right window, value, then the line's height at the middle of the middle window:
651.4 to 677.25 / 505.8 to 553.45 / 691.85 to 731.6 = -4.46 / 10.6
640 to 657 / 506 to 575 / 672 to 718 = -4.50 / 10.6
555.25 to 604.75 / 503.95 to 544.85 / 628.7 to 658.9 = 6.08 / 10.4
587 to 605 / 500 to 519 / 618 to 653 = 1.74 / 11.9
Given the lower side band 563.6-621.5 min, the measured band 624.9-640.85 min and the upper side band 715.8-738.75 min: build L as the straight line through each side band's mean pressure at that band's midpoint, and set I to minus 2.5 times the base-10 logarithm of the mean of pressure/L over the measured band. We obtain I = -0.22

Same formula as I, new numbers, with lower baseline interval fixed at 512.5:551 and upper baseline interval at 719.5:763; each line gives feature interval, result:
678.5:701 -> -0.236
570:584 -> -0.209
